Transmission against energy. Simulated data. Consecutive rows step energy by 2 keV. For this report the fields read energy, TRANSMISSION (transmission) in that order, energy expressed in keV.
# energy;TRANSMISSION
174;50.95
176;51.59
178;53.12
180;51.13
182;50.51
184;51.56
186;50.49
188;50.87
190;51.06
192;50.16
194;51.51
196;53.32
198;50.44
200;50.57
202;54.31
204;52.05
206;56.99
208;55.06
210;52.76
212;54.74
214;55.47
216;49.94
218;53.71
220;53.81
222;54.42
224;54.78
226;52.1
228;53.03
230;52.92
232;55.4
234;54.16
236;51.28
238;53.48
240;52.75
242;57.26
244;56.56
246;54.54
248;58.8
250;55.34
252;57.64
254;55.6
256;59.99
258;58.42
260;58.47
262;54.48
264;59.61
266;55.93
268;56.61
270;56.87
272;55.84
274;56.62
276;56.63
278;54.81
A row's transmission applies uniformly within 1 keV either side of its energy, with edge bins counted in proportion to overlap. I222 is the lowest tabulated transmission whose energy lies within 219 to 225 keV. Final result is 53.81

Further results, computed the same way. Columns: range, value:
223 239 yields 51.28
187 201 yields 50.16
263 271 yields 55.93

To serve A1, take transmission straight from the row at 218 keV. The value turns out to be 53.71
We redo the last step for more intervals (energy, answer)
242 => 57.26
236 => 51.28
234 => 54.16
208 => 55.06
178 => 53.12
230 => 52.92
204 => 52.05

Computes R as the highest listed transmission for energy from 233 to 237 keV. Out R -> 54.16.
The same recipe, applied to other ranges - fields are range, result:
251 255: 57.64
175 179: 53.12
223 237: 55.4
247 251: 58.8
